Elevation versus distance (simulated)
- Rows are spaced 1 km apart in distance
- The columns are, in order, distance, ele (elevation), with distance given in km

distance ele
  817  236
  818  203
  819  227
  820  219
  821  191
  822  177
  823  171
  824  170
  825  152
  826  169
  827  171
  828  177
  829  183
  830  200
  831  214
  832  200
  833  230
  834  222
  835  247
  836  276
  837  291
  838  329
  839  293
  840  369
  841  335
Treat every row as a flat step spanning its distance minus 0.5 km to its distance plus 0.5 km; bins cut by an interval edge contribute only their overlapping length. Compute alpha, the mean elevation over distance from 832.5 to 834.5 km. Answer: 226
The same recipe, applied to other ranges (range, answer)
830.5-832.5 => 207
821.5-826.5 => 168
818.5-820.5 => 223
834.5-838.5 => 286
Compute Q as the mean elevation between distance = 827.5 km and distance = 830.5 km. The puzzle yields 187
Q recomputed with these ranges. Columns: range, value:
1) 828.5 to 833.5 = 205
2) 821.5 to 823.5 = 174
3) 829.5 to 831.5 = 207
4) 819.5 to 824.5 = 186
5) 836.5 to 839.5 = 304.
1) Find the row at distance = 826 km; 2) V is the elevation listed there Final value 169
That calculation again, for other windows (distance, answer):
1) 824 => 170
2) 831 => 214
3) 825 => 152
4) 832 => 200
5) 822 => 177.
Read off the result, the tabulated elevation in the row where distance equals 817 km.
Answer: 236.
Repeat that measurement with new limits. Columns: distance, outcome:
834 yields 222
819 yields 227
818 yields 203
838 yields 329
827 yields 171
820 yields 219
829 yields 183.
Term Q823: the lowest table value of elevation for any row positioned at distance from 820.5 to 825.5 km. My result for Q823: 152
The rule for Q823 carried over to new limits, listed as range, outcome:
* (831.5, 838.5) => 200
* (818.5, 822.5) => 177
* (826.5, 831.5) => 171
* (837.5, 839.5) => 293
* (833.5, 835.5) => 222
